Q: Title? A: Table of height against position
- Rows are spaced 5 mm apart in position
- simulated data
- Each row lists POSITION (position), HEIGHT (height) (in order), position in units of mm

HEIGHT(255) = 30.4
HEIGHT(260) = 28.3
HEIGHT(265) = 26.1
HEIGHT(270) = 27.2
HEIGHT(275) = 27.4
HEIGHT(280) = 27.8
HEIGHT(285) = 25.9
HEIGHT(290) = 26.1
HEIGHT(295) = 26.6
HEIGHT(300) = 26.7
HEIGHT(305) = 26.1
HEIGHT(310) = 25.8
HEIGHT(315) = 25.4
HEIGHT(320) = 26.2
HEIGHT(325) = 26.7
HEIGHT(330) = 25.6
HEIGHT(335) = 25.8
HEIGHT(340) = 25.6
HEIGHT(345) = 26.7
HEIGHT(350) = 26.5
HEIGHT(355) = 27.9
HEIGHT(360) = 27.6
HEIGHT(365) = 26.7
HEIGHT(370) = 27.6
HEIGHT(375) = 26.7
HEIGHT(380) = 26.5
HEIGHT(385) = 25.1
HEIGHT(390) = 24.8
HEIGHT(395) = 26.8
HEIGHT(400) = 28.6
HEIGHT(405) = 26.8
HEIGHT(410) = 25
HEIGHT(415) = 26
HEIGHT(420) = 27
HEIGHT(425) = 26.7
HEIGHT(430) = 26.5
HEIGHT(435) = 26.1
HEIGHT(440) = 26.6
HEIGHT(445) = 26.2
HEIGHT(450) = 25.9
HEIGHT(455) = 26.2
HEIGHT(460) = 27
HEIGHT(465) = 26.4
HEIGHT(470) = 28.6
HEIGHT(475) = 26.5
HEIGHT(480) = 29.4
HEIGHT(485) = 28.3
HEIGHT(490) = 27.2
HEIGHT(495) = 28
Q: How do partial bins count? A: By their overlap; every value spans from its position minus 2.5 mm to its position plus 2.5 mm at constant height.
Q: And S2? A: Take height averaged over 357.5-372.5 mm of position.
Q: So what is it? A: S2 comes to 27.3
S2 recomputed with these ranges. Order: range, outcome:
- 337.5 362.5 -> 26.9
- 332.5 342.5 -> 25.7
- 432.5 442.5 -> 26.4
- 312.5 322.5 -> 25.8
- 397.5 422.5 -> 26.7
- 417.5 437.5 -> 26.6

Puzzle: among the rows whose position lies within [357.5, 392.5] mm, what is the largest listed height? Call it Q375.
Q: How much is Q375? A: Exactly 27.6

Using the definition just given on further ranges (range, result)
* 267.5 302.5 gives 27.8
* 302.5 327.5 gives 26.7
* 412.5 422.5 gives 27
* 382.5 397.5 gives 26.8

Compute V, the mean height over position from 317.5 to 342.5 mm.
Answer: 26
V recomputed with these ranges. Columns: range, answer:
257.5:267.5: 27.2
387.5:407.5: 26.8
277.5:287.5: 26.9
